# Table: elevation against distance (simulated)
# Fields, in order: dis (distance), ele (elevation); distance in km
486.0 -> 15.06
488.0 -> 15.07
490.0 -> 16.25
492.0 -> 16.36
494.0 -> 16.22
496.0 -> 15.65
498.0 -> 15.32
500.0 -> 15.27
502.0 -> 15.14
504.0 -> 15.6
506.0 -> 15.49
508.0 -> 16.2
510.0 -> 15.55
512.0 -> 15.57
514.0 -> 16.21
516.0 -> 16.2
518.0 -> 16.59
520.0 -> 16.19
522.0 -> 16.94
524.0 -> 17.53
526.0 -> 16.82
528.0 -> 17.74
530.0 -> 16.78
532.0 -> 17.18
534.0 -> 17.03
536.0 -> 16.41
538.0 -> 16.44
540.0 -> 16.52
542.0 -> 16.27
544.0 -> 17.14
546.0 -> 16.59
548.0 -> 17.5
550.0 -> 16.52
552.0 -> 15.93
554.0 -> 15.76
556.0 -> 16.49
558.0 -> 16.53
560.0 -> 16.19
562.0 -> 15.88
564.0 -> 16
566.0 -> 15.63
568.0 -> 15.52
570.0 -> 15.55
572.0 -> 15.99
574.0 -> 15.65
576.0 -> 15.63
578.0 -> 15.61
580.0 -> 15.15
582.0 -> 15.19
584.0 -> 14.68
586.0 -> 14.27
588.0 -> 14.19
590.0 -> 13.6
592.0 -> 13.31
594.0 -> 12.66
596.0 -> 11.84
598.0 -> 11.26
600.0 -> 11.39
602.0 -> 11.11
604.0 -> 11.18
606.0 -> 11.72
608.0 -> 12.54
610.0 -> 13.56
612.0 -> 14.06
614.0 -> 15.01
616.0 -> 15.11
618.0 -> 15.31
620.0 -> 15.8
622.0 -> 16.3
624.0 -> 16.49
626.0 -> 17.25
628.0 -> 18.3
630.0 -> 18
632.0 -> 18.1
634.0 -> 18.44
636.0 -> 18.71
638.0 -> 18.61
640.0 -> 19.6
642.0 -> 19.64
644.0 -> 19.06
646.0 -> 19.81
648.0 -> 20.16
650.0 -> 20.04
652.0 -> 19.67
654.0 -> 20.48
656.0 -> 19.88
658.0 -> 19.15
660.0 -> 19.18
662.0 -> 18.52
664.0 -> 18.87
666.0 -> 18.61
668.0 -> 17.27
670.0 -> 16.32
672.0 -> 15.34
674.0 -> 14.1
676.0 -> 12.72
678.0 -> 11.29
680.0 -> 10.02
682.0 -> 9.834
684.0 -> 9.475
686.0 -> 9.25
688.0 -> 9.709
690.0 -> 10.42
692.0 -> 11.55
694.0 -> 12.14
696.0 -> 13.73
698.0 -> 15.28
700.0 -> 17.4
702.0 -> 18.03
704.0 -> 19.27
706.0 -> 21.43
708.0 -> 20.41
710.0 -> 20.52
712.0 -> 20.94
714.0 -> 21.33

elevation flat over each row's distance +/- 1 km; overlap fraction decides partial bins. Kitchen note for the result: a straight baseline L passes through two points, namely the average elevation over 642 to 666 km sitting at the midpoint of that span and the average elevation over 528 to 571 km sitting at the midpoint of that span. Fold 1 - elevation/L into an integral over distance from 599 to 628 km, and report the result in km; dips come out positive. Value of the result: 6.5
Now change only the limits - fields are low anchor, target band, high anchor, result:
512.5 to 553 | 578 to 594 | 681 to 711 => 1.7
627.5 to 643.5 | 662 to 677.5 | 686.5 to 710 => 0.7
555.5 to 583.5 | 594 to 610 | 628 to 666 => 5.0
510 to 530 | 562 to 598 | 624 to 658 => 6.3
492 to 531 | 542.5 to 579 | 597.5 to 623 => -3.2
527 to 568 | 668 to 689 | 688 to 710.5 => 5.2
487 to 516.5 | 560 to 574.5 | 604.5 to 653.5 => 0.6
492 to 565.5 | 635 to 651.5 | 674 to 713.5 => -4.9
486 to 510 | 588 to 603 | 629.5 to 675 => 4.5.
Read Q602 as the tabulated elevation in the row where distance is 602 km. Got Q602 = 11.11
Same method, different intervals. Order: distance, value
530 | 16.78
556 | 16.49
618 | 15.31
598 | 11.26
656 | 19.88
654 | 20.48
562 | 15.88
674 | 14.1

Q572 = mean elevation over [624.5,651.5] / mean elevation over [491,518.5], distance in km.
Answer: 1.19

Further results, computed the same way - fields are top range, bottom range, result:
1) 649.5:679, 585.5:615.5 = 1.36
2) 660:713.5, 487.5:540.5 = 0.94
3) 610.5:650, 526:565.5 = 1.06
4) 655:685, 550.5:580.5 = 0.97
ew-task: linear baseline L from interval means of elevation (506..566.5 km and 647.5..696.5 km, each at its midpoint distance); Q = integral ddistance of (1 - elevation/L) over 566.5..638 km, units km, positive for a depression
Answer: 4.1 km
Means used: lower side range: 16.5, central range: 14.9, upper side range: 15.1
